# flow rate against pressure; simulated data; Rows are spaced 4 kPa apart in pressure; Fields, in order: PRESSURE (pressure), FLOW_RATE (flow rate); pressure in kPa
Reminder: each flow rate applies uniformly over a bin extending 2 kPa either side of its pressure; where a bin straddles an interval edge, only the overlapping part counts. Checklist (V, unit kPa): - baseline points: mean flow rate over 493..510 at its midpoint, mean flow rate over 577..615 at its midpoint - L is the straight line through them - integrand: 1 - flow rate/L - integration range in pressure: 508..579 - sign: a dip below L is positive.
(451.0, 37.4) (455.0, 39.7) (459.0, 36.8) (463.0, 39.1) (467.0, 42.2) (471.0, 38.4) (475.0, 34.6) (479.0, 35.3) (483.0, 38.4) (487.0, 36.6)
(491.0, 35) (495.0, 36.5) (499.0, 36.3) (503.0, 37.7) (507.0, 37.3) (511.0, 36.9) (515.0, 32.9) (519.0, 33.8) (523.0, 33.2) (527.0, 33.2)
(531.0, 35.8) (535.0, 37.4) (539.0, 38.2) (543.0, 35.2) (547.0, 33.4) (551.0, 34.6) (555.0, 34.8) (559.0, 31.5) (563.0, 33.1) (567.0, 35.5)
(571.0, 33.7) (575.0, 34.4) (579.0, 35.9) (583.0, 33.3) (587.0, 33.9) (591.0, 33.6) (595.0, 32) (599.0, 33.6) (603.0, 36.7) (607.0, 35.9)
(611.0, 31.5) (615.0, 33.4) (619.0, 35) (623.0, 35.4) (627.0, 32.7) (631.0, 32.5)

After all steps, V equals 2.0 kPa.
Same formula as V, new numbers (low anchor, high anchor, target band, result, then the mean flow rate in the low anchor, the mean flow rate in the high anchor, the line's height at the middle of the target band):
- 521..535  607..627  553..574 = 0.3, 34.5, 33.9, 34.3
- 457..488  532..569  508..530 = 1.1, 37.7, 34.9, 36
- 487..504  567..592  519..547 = 0.1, 36.3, 34.3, 35.4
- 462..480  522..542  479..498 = 0.4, 38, 35.7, 37.3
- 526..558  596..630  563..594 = 0.5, 35.3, 34.2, 34.7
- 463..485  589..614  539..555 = 0.3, 37.9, 33.9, 35.6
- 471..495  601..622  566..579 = 0.1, 36.2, 34.5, 35.1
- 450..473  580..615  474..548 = 2.8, 39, 33.8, 37.1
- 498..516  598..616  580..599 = 0.7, 36.4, 34.3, 34.7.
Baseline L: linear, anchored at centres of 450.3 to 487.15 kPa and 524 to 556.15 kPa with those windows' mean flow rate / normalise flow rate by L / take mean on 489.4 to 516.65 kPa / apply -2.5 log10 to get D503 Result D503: 0.02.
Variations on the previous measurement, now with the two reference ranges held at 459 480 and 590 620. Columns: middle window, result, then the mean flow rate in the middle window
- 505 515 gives 0.01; 36.3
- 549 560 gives 0.05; 33.8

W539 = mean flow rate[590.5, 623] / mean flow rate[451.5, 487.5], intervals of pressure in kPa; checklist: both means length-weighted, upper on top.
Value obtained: 0.90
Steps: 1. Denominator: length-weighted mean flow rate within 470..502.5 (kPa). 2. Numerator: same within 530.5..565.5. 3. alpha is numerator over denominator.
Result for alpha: 0.96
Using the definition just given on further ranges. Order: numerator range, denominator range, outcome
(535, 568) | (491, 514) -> 0.95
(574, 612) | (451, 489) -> 0.90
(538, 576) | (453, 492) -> 0.91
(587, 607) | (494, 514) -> 0.93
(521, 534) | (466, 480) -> 0.92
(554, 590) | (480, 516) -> 0.93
